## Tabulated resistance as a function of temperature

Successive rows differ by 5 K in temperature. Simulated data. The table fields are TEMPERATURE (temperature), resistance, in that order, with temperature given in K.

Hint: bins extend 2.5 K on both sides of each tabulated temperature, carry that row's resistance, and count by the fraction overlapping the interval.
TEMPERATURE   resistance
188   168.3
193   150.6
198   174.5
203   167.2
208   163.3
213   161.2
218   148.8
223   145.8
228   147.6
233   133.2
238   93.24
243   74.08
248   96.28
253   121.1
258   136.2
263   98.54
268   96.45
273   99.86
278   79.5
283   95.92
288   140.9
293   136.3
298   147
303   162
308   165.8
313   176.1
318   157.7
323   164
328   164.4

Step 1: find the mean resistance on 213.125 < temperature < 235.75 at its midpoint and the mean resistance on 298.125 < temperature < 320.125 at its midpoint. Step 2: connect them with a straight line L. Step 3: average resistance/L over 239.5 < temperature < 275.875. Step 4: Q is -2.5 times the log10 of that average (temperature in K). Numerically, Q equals 0.43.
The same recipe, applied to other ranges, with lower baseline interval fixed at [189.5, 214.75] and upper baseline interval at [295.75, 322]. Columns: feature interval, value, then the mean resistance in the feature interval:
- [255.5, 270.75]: 0.423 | 110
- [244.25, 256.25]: 0.458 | 107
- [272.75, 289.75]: 0.495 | 103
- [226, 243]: 0.365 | 117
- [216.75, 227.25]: 0.113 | 147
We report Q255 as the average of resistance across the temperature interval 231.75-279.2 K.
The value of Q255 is 103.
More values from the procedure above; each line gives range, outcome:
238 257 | 99.7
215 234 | 145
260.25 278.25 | 95.9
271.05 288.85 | 101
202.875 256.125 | 130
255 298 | 113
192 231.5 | 157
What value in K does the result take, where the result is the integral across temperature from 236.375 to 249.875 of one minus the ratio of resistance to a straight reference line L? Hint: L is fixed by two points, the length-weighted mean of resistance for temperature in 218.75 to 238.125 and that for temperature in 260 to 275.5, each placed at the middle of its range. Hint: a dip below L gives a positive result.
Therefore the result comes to 3.9 K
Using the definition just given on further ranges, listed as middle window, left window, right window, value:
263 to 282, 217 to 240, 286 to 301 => 6.3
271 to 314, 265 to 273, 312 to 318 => 0.9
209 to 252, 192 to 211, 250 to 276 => 4.3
